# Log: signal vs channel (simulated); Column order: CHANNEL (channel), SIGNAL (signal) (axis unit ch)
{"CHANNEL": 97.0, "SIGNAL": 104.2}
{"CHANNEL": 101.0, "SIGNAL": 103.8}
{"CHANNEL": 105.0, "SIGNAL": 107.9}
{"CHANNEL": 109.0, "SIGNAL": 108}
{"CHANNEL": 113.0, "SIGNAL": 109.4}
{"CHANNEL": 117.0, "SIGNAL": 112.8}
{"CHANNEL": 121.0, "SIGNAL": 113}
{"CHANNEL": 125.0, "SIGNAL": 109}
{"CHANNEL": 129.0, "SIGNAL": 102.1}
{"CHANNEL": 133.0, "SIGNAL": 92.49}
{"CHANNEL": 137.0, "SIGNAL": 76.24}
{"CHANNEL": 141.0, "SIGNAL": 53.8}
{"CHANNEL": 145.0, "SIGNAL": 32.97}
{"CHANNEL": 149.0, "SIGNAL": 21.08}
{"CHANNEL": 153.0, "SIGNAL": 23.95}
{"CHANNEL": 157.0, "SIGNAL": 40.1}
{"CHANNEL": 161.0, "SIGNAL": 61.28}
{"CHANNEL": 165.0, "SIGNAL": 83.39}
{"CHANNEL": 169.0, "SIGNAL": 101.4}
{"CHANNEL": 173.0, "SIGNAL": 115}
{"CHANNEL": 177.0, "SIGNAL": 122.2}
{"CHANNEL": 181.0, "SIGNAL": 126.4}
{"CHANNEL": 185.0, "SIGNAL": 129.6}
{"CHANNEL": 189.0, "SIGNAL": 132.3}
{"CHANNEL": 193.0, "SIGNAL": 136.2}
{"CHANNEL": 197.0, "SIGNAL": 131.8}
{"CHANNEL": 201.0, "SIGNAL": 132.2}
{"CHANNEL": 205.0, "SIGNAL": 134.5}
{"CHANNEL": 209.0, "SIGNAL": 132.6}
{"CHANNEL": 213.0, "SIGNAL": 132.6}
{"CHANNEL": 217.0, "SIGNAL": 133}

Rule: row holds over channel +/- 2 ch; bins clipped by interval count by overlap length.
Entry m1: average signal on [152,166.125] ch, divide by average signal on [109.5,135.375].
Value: 0.49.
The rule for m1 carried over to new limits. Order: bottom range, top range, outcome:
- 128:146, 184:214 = 1.85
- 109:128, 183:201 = 1.20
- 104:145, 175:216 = 1.38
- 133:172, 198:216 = 2.28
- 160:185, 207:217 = 1.26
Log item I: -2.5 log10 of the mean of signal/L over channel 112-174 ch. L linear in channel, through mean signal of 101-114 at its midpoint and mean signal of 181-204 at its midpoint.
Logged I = 0.45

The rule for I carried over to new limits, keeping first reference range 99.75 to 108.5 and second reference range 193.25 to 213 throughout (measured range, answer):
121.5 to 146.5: 0.372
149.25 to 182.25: 0.478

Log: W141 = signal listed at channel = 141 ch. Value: 53.8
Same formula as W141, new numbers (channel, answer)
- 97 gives 104.2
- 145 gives 32.97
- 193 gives 136.2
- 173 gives 115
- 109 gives 108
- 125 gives 109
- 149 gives 21.08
